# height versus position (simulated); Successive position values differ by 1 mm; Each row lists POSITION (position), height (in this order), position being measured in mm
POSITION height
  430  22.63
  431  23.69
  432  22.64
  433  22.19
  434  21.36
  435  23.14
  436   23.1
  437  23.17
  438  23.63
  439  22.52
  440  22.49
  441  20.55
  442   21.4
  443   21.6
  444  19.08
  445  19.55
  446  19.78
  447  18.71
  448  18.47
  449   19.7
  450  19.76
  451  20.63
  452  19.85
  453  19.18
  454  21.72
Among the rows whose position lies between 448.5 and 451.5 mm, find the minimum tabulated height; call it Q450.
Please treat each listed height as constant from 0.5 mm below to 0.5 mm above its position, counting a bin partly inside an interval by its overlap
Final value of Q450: 19.7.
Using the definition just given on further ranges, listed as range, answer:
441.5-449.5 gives 18.47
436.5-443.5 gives 20.55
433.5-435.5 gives 21.36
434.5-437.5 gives 23.1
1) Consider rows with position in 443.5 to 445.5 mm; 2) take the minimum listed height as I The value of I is 19.08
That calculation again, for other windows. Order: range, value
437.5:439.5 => 22.52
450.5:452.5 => 19.85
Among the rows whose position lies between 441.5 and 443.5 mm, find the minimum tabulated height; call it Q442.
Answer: 21.4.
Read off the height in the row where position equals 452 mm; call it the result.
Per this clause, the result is 19.85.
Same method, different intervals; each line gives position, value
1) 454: 21.72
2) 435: 23.14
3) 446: 19.78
